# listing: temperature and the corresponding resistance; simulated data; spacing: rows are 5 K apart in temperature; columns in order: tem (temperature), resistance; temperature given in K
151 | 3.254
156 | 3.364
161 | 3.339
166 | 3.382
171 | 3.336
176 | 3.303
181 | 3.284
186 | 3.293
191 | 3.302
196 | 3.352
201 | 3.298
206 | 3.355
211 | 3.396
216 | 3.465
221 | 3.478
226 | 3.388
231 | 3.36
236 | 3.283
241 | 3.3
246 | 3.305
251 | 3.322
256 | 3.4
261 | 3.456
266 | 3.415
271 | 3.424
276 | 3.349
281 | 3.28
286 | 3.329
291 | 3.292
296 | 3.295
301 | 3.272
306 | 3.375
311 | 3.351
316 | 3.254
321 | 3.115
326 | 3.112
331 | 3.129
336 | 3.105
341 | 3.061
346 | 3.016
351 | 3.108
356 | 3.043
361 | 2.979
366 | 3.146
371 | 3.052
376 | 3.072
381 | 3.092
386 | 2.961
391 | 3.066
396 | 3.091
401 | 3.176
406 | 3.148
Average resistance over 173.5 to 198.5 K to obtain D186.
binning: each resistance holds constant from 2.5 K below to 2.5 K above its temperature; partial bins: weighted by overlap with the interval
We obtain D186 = 3.31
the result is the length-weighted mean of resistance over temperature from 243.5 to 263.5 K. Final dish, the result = 3.37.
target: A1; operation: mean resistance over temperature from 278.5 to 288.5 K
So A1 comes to 3.3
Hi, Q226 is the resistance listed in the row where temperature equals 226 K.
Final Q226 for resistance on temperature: 3.388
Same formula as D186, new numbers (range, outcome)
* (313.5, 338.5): 3.14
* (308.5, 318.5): 3.3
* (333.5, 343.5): 3.08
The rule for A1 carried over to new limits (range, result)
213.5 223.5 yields 3.47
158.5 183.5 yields 3.33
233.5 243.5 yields 3.29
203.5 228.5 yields 3.42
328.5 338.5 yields 3.12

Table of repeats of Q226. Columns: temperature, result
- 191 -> 3.302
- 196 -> 3.352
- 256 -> 3.4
